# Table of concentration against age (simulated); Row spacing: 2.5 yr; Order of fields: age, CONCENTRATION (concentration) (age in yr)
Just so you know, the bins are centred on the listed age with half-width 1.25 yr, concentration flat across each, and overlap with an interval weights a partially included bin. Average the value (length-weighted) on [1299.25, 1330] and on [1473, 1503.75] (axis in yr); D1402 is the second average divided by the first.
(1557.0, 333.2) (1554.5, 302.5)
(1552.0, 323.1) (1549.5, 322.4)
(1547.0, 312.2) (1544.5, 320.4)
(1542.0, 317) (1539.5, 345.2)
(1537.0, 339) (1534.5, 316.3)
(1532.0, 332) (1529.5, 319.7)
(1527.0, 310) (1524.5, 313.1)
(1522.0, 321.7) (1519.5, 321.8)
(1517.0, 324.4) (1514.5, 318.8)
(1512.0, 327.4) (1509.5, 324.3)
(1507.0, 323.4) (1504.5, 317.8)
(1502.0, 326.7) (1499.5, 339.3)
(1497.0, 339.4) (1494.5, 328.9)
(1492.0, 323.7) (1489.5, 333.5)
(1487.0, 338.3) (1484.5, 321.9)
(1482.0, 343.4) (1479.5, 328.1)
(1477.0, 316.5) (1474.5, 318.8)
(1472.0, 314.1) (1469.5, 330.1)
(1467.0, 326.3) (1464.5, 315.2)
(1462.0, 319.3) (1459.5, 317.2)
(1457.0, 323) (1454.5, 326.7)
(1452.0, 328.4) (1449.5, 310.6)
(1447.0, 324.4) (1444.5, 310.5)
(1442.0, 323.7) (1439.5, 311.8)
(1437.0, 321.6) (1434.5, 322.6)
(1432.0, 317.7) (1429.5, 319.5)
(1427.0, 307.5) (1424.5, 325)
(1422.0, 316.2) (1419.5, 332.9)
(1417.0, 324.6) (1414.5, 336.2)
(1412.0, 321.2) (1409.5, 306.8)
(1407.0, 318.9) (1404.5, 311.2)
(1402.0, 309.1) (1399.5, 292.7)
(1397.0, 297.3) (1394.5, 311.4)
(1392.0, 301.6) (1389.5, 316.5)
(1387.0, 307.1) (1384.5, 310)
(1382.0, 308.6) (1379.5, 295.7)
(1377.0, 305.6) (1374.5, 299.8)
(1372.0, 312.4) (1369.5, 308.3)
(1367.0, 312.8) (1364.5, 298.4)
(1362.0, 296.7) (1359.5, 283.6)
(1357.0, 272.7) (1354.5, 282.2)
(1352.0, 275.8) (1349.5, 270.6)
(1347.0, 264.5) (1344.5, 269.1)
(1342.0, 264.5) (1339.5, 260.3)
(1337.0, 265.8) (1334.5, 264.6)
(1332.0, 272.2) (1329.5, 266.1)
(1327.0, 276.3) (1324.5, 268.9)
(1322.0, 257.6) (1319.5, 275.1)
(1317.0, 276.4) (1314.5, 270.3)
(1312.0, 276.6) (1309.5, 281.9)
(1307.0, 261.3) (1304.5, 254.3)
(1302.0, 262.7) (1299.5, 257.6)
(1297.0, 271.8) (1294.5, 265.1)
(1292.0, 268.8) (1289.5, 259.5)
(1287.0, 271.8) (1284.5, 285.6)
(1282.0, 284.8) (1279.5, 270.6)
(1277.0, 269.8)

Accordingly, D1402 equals 1.23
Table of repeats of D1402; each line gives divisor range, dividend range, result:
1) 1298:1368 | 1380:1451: 1.15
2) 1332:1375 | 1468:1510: 1.16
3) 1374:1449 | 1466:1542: 1.04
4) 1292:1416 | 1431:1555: 1.13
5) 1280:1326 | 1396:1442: 1.17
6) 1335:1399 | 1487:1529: 1.12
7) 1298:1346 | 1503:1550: 1.21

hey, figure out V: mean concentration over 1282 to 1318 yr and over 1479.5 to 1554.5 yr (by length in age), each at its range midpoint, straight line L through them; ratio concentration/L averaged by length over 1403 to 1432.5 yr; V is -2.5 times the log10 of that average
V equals -0.07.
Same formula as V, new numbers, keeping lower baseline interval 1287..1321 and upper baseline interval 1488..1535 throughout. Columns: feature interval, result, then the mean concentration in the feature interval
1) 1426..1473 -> -0.04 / 320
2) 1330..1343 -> 0.04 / 266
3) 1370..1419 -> -0.06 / 310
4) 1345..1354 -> 0.04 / 271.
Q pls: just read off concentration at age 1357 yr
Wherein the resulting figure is 272.7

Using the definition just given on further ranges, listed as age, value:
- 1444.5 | 310.5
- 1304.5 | 254.3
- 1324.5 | 268.9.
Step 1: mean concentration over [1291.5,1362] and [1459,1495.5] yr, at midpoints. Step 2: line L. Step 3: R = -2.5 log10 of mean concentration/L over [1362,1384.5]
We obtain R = -0.07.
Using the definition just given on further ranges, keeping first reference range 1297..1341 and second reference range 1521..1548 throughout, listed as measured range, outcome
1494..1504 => -0.06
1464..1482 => -0.06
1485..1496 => -0.07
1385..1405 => -0.07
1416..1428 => -0.10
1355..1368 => -0.05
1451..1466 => -0.06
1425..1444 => -0.07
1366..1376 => -0.10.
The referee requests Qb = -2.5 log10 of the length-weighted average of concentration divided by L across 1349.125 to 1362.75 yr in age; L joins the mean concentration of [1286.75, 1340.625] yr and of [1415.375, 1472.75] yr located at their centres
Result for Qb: 0.017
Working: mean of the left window 267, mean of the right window 321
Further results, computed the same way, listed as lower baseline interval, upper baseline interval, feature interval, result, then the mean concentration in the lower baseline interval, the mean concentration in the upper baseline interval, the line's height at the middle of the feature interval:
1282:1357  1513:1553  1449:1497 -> -0.060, 269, 322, 307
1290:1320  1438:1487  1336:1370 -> 0.018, 268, 322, 285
